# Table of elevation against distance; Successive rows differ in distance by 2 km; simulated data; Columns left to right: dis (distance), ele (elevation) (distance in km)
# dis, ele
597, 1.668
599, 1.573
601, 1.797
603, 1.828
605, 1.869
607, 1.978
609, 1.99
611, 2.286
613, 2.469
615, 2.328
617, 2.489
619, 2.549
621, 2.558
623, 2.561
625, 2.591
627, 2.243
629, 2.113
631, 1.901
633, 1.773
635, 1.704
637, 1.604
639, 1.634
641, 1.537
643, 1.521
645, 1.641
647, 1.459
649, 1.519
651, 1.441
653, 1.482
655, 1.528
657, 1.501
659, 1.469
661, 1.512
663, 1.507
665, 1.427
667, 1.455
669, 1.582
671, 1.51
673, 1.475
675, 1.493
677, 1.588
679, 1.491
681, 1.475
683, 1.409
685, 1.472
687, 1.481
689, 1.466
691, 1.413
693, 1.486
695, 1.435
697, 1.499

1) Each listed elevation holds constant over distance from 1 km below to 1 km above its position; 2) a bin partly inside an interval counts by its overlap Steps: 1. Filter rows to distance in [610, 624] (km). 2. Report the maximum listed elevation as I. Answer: 2.561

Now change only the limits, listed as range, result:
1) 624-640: 2.591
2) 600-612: 2.286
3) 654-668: 1.528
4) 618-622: 2.558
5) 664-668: 1.455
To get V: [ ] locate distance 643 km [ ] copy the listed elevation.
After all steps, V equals 1.521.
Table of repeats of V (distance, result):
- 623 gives 2.561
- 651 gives 1.441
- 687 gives 1.481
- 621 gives 2.558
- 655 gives 1.528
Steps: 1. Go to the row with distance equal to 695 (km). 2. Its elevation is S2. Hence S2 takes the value 1.435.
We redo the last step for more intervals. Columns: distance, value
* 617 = 2.489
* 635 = 1.704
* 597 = 1.668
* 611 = 2.286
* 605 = 1.869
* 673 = 1.475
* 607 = 1.978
